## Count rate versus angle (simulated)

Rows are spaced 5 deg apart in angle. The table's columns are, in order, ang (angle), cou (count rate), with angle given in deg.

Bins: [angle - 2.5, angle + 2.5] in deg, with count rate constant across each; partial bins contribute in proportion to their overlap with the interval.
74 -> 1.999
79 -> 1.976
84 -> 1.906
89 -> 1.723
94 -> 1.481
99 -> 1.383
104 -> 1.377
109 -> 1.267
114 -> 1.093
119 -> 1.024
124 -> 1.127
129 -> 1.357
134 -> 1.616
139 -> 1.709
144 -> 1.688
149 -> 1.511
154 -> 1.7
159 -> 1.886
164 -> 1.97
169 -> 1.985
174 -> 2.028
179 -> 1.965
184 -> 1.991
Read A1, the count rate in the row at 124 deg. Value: 1.127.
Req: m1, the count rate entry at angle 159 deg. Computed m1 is 1.886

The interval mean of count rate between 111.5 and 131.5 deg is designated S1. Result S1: 1.15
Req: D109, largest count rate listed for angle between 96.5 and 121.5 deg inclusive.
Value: 1.383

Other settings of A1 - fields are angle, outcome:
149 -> 1.511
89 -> 1.723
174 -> 2.028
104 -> 1.377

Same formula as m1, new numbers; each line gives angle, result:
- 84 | 1.906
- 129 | 1.357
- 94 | 1.481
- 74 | 1.999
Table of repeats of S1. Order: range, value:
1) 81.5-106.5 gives 1.57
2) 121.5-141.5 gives 1.45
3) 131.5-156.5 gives 1.64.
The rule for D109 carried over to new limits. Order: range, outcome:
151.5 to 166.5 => 1.97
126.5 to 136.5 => 1.616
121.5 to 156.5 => 1.709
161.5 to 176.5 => 2.028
